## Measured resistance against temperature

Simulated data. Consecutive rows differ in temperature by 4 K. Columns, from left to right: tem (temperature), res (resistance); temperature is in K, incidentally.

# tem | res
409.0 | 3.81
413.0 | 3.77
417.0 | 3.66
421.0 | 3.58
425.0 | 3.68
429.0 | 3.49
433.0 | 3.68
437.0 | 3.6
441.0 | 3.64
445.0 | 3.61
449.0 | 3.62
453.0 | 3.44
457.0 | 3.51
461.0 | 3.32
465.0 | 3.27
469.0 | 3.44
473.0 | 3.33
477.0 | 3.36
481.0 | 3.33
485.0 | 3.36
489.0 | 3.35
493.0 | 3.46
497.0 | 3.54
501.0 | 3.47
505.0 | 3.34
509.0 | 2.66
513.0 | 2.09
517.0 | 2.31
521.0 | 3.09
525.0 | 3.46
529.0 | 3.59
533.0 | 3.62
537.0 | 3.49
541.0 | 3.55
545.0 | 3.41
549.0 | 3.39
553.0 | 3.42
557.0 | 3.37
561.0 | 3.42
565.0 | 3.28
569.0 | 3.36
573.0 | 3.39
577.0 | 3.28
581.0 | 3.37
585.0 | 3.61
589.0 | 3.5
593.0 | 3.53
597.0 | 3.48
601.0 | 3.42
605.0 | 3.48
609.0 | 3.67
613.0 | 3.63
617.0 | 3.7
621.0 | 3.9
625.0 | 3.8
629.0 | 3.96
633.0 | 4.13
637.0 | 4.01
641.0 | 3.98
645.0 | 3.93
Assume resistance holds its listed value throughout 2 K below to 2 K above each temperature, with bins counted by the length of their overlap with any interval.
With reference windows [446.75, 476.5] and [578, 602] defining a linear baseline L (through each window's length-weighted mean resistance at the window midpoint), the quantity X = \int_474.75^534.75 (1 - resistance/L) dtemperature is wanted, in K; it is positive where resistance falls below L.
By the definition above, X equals 4.14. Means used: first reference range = 3.42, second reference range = 3.48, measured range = 3.2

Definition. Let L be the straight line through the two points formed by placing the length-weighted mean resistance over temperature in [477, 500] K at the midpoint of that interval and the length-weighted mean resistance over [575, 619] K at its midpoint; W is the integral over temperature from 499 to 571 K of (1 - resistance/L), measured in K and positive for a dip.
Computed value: 4.5 K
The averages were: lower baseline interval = 3.41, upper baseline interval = 3.52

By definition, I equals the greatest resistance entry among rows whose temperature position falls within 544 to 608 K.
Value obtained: 3.61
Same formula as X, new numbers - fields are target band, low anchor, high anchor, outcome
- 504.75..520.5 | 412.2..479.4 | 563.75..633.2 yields 4.4 K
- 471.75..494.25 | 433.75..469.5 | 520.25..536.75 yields 0.8 K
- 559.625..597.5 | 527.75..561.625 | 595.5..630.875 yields 1.6 K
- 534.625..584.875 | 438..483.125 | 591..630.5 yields 2.5 K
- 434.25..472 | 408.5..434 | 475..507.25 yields 0.5 K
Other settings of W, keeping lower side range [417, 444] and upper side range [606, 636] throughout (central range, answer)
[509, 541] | 5.4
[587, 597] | 0.7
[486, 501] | 1.0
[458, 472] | 1.1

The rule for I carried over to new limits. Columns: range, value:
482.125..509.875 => 3.54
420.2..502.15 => 3.68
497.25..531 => 3.59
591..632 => 3.96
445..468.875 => 3.62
